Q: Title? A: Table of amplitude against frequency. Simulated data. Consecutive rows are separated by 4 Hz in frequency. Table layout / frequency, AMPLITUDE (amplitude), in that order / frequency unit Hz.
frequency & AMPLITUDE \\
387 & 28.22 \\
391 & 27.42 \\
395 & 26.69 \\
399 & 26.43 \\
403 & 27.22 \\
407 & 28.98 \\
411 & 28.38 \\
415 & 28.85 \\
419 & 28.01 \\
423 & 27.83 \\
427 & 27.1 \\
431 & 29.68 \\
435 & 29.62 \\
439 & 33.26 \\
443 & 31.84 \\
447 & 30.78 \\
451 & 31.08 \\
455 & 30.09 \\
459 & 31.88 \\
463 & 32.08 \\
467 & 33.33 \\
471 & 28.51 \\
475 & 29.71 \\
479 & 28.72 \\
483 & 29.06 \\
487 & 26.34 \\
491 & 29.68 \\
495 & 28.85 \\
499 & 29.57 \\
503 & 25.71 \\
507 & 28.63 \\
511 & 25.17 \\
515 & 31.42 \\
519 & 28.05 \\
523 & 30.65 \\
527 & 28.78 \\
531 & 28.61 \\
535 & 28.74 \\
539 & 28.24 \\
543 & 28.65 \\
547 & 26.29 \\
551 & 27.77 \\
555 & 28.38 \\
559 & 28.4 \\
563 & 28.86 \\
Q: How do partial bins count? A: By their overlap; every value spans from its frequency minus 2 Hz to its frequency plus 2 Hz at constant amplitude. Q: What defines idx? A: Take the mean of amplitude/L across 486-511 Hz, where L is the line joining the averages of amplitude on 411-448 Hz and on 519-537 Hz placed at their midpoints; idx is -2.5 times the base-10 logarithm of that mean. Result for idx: 0.05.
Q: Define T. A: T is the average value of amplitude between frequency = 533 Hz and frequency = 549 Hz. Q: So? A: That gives 28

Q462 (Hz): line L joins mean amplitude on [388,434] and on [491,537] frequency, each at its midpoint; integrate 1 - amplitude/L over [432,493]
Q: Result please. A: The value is -4.6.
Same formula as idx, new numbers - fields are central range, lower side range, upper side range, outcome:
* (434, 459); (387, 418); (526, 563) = -0.12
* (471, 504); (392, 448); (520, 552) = 0.00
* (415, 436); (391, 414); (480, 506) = -0.03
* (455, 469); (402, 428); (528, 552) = -0.14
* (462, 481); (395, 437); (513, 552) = -0.07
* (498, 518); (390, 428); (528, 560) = 0.00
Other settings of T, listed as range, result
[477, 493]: 28.4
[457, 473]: 31.4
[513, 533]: 29.5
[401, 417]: 28.4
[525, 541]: 28.6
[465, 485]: 29.9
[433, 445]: 31.6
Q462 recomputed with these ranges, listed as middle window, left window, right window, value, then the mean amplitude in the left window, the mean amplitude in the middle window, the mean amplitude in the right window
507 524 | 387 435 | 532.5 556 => -0.4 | 28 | 28.7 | 28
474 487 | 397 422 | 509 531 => -0.1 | 28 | 28.7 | 28.8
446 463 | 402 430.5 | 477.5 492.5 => -1.7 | 28.2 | 31.1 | 28.4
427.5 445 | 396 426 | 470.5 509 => -1.7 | 27.9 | 30.8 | 28.5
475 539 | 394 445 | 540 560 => -0.8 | 28.8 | 28.6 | 27.9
